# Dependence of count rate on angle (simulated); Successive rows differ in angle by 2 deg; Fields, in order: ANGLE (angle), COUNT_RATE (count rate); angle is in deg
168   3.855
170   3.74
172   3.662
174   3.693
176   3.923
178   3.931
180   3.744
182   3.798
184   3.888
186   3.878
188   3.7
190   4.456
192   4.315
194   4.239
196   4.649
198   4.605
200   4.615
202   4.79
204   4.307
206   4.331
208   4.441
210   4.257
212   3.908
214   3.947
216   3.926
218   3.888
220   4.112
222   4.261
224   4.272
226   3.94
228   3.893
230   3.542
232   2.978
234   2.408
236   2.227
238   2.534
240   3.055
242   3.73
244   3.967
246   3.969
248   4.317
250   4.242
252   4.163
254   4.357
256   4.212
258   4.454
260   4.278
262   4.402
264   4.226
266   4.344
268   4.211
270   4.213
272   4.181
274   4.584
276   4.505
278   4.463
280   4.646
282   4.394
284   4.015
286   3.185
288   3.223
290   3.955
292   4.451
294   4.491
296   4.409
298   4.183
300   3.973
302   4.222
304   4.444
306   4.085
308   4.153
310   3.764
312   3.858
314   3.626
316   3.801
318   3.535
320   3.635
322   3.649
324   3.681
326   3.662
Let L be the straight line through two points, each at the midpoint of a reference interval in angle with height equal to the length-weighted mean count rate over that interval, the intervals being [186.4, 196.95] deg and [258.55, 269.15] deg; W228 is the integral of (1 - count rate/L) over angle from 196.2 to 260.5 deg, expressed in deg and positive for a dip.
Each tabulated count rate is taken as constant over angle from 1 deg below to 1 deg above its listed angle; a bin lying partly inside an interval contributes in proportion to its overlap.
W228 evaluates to 4.98 deg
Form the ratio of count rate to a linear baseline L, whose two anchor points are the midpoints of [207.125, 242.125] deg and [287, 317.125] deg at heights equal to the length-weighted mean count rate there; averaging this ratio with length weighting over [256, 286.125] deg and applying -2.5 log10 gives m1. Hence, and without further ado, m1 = -0.11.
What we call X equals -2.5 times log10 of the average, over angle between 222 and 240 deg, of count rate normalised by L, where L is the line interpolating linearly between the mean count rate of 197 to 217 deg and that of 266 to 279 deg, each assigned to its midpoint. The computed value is 0.30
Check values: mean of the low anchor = 4.31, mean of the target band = 3.27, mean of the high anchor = 4.36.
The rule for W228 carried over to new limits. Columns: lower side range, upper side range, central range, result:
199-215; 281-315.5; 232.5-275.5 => 2.7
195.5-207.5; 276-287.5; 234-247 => 3.5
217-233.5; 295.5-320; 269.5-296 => -1.7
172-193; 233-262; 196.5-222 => -2.8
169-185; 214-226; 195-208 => -1.9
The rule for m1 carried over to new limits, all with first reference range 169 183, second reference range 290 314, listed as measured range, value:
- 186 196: -0.10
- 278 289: 0.04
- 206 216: -0.07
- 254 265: -0.08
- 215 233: 0.02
